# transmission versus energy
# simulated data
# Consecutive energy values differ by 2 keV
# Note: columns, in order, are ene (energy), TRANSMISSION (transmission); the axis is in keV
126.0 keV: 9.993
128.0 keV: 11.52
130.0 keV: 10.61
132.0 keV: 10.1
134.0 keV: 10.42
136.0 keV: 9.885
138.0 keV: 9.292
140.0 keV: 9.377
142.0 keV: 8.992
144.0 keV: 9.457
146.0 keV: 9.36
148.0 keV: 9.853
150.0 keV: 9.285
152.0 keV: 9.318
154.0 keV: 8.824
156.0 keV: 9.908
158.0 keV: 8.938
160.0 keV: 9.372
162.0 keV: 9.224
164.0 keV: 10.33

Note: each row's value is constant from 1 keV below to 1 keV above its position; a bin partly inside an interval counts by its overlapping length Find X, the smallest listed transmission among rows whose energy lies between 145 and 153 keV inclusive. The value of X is 9.285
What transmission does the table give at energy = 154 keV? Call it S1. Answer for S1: 8.824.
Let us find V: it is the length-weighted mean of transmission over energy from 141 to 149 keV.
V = 9.42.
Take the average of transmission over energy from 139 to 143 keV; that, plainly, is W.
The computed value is 9.18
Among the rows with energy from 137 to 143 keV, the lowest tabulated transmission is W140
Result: 8.992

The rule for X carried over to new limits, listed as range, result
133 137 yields 9.885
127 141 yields 9.292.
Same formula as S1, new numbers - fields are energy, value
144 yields 9.457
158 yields 8.938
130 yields 10.61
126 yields 9.993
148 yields 9.853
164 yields 10.33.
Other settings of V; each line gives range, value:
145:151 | 9.5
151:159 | 9.25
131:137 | 10.1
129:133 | 10.4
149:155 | 9.14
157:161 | 9.16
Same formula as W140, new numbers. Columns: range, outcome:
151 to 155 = 8.824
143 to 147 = 9.36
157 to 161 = 8.938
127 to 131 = 10.61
